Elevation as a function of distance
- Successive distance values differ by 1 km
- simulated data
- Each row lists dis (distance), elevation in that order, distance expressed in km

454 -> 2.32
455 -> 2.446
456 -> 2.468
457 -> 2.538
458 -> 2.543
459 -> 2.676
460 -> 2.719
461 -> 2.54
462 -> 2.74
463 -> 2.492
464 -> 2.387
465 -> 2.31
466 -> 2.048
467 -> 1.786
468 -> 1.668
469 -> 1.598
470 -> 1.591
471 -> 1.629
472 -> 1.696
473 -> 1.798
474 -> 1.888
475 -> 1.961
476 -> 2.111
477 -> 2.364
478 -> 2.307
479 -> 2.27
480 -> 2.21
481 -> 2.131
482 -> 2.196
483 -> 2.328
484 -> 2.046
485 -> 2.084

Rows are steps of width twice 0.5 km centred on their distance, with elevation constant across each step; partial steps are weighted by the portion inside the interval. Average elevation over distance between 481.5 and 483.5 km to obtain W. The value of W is 2.26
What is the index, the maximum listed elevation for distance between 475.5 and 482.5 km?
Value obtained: 2.364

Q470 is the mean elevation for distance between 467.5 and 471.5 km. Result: 1.62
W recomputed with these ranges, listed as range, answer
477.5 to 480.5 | 2.26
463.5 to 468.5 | 2.04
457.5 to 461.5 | 2.62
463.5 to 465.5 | 2.35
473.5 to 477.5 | 2.08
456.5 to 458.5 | 2.54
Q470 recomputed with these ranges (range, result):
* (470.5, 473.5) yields 1.71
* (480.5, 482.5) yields 2.16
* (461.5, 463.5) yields 2.62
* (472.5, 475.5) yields 1.88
